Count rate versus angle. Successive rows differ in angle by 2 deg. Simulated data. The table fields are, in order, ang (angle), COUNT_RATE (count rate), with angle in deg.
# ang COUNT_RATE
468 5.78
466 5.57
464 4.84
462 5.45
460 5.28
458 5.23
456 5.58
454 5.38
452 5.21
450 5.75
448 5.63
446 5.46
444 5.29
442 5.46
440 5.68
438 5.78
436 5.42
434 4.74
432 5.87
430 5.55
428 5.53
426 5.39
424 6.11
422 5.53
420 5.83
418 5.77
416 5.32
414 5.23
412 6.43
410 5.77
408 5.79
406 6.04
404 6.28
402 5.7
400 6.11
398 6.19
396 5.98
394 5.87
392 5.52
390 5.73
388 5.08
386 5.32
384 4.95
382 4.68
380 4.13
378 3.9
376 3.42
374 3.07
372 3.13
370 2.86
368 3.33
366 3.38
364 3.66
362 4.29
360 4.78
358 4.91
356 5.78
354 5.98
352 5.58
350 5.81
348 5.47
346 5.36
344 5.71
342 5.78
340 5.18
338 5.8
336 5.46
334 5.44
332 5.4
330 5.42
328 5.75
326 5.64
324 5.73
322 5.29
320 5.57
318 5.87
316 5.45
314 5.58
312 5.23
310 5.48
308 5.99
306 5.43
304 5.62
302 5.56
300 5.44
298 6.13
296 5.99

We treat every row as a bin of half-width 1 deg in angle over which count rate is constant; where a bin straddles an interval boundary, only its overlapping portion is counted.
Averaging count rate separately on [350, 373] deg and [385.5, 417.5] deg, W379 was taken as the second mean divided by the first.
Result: 1.31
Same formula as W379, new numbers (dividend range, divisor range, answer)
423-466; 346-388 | 1.22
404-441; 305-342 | 1.02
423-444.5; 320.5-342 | 1.00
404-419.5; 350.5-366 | 1.18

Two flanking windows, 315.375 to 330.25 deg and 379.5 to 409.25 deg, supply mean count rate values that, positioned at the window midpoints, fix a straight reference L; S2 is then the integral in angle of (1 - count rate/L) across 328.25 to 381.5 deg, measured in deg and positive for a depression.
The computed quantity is 8.1 deg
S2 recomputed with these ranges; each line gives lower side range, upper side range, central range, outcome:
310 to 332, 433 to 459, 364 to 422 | 4.9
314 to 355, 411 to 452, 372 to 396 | 3.9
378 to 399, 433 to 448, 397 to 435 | -2.8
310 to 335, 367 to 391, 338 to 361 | -3.0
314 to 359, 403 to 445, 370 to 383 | 4.5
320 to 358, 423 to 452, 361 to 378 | 6.5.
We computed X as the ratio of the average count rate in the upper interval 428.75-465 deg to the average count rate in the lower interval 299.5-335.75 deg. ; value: 1.0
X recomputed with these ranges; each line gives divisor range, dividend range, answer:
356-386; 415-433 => 1.41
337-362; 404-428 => 1.05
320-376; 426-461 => 1.10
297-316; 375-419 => 0.97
